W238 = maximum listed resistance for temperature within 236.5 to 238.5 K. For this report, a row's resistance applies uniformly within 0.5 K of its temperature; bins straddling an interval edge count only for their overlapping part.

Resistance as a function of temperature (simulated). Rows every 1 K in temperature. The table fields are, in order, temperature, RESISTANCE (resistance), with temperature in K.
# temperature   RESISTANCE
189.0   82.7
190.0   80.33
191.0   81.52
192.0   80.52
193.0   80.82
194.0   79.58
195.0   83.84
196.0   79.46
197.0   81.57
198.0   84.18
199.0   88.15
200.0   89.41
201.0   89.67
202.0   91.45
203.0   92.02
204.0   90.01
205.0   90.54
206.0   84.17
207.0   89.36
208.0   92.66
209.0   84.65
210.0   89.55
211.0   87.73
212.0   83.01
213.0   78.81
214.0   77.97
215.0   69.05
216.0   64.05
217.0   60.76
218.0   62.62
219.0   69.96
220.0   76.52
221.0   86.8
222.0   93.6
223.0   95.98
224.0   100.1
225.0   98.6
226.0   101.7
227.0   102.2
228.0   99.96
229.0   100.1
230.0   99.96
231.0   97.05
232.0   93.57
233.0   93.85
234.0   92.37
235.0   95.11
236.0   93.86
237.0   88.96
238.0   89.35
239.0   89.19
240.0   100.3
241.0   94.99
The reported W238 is 89.35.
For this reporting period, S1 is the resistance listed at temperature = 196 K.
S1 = 79.46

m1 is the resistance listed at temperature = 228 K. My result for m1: 99.96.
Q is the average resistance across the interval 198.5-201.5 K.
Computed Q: 89.1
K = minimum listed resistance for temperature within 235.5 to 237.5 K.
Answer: 88.96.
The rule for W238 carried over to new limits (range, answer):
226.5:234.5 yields 102.2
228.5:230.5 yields 100.1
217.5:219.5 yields 69.96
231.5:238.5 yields 95.11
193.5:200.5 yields 89.41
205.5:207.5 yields 89.36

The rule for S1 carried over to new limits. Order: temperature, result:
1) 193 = 80.82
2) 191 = 81.52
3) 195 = 83.84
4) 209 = 84.65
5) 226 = 101.7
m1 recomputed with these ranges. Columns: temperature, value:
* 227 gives 102.2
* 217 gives 60.76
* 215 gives 69.05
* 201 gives 89.67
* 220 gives 76.52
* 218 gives 62.62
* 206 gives 84.17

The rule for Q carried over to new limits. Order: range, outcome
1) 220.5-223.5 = 92.1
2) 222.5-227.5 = 99.7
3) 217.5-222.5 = 77.9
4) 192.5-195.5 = 81.4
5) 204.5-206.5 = 87.4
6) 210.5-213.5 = 83.2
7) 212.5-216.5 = 72.5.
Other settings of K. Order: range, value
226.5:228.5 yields 99.96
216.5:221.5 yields 60.76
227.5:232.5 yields 93.57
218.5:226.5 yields 69.96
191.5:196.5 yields 79.46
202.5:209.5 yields 84.17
